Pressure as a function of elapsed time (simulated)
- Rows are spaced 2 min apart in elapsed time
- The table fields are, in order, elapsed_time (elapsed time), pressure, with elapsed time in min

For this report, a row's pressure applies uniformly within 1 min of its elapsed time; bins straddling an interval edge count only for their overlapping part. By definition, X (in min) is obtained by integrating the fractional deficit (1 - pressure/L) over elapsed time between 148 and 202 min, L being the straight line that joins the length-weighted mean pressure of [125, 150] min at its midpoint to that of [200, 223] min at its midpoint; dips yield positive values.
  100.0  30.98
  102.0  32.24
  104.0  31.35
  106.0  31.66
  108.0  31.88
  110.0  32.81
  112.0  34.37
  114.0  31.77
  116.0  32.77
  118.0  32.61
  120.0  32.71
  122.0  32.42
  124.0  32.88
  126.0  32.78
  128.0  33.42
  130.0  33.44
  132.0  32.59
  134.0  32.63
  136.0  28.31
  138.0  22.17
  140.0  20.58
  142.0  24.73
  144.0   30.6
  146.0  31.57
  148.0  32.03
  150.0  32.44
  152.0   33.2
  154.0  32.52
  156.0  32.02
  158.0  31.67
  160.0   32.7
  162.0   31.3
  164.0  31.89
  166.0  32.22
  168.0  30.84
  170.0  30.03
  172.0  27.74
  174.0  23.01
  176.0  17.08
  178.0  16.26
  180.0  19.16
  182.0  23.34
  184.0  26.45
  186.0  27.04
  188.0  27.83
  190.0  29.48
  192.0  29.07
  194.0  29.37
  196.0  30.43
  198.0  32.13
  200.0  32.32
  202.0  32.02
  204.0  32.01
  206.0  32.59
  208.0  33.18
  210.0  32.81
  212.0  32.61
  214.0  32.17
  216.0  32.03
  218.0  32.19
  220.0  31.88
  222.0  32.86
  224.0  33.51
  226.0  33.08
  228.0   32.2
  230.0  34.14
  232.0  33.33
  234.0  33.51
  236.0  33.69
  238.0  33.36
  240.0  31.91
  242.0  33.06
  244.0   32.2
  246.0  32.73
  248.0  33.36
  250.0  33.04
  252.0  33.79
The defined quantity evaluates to 4.1 min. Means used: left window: 29.7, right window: 32.4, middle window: 28.7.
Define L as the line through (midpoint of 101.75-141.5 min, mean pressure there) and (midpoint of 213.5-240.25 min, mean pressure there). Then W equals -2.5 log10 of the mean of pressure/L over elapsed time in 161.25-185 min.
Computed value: 0.24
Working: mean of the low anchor 31.2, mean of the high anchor 32.9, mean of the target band 25.7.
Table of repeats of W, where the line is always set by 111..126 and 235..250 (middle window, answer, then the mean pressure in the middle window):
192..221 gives 0.033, 31.9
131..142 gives 0.210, 27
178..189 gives 0.341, 24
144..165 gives 0.026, 32.1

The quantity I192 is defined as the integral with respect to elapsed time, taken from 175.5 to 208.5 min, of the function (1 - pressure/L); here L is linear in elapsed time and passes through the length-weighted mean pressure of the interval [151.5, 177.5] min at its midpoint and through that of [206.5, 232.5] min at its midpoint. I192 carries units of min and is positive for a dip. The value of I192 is 3.65 min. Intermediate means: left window 29.4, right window 32.8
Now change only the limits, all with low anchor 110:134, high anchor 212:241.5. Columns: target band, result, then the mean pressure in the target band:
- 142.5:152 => 0.4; 31.5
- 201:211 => 0.1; 32.5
